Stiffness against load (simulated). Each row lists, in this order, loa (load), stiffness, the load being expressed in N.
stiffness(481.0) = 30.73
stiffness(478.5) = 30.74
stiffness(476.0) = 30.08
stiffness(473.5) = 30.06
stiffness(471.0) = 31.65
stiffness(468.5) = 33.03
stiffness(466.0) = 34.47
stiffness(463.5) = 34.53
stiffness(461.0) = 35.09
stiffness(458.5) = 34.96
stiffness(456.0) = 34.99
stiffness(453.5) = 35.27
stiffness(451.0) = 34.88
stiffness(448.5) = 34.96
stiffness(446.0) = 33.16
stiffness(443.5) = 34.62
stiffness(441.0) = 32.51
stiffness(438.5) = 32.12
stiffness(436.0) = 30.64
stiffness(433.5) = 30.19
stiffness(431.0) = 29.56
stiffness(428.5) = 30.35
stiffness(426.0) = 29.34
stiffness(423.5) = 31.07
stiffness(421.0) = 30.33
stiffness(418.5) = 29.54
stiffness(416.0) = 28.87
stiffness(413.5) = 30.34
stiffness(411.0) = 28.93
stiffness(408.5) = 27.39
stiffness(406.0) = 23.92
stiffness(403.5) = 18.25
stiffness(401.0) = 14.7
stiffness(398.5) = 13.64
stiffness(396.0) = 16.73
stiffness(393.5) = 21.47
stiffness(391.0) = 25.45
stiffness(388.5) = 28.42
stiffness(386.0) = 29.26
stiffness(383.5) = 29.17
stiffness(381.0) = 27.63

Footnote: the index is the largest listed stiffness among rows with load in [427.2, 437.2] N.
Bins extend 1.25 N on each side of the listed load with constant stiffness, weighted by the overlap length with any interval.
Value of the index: 30.64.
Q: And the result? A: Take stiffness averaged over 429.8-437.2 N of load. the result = 30.1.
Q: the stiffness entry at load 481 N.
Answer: 30.73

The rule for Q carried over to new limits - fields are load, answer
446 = 33.16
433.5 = 30.19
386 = 29.26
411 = 28.93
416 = 28.87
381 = 27.63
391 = 25.45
